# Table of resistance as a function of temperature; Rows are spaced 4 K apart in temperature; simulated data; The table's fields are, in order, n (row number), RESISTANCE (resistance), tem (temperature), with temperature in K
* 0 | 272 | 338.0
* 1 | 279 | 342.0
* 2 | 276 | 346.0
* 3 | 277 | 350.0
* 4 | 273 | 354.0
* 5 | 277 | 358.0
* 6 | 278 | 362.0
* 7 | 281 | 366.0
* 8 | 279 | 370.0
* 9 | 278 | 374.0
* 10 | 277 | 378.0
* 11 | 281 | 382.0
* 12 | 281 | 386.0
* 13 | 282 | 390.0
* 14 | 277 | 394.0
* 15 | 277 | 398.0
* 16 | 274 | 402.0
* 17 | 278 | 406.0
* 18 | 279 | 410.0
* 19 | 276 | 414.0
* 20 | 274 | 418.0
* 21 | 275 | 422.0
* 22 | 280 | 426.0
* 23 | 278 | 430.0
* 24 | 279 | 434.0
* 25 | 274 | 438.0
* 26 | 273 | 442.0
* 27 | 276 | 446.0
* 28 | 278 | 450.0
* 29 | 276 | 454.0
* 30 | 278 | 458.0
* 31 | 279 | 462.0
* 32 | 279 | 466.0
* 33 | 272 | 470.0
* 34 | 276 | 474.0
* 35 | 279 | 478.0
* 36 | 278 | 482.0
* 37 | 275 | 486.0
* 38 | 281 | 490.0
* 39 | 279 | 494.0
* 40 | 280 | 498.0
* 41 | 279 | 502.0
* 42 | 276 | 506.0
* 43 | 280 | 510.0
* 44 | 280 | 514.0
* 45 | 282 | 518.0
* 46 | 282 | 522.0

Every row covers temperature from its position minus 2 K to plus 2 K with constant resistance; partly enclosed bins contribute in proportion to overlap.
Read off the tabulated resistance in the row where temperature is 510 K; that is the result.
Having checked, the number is 280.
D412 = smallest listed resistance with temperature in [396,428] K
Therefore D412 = 274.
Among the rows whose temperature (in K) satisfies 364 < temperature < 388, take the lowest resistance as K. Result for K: 277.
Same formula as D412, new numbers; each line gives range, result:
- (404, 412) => 278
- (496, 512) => 276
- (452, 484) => 272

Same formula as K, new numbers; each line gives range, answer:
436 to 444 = 273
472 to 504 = 275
